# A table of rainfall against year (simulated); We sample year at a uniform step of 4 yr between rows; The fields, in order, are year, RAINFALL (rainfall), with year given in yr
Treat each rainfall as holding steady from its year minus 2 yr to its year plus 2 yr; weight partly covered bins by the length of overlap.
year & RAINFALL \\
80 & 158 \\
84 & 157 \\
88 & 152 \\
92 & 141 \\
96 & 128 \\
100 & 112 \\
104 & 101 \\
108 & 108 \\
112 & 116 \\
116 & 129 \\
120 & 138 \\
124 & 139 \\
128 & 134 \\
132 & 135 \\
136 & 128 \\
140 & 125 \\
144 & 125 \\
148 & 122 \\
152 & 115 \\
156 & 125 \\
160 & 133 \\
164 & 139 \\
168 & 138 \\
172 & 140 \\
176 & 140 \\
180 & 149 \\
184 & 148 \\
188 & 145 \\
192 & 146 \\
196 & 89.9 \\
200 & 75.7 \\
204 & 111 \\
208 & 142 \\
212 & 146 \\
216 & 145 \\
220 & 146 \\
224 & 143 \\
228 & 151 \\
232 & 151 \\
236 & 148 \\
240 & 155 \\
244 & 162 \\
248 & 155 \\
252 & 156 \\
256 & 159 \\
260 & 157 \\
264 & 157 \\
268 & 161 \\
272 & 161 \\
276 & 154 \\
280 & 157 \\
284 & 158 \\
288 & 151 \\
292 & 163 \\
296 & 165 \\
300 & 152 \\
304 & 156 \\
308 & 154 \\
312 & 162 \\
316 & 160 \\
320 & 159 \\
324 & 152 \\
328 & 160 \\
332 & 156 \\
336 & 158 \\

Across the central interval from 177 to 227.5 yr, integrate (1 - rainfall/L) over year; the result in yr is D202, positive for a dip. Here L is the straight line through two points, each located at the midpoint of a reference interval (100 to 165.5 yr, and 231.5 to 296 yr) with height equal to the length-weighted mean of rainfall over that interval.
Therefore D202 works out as 3.2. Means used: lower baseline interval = 125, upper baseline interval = 157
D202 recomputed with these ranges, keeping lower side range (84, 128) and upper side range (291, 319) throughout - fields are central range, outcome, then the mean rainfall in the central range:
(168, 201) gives 2.0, 131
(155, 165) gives 0.3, 132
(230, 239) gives -0.1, 150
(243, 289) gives -1.4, 157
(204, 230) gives 0.4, 143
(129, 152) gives 1.2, 126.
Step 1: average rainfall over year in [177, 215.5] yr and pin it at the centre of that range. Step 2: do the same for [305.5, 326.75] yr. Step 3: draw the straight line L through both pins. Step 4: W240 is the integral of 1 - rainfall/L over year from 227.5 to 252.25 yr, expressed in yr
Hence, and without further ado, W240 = -2.6 yr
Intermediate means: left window 129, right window 157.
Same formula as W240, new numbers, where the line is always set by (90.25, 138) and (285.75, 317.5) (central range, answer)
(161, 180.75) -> -0.7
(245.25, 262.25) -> -0.8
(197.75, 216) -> 2.7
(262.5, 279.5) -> -0.6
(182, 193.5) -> -0.7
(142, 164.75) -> 1.1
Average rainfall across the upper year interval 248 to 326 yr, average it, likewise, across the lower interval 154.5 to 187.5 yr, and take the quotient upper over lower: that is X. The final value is 1.13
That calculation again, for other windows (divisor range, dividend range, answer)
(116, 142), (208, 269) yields 1.15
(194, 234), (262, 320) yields 1.21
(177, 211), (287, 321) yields 1.25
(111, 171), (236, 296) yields 1.21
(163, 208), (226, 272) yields 1.20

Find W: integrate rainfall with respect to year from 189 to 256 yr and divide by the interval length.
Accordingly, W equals 140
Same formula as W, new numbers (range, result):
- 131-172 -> 129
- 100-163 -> 125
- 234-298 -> 157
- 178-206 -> 124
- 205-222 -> 143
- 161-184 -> 141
